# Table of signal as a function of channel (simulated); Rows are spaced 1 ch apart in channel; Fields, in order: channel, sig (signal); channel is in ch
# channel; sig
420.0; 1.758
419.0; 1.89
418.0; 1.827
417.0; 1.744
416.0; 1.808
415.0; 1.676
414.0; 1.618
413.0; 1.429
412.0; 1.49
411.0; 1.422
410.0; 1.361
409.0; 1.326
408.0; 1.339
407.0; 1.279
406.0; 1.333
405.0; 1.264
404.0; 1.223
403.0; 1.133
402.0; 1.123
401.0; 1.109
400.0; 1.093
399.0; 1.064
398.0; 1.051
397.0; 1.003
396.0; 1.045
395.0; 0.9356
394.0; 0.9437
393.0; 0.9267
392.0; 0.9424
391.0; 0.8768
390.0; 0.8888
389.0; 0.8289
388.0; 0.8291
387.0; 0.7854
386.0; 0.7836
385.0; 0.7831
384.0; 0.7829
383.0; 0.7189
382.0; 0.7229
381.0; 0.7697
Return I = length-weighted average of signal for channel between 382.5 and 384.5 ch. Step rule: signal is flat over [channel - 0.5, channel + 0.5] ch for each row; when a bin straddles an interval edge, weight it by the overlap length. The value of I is 0.751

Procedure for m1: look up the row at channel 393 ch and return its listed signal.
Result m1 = 0.9267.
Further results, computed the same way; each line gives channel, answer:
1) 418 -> 1.827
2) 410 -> 1.361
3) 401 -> 1.109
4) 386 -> 0.7836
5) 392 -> 0.9424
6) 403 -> 1.133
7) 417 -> 1.744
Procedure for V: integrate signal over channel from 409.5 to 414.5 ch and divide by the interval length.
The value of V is 1.46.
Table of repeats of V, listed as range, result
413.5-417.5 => 1.71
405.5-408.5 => 1.32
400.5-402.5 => 1.12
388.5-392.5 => 0.884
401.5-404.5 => 1.16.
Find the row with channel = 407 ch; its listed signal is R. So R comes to 1.279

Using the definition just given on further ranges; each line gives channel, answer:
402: 1.123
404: 1.223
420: 1.758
